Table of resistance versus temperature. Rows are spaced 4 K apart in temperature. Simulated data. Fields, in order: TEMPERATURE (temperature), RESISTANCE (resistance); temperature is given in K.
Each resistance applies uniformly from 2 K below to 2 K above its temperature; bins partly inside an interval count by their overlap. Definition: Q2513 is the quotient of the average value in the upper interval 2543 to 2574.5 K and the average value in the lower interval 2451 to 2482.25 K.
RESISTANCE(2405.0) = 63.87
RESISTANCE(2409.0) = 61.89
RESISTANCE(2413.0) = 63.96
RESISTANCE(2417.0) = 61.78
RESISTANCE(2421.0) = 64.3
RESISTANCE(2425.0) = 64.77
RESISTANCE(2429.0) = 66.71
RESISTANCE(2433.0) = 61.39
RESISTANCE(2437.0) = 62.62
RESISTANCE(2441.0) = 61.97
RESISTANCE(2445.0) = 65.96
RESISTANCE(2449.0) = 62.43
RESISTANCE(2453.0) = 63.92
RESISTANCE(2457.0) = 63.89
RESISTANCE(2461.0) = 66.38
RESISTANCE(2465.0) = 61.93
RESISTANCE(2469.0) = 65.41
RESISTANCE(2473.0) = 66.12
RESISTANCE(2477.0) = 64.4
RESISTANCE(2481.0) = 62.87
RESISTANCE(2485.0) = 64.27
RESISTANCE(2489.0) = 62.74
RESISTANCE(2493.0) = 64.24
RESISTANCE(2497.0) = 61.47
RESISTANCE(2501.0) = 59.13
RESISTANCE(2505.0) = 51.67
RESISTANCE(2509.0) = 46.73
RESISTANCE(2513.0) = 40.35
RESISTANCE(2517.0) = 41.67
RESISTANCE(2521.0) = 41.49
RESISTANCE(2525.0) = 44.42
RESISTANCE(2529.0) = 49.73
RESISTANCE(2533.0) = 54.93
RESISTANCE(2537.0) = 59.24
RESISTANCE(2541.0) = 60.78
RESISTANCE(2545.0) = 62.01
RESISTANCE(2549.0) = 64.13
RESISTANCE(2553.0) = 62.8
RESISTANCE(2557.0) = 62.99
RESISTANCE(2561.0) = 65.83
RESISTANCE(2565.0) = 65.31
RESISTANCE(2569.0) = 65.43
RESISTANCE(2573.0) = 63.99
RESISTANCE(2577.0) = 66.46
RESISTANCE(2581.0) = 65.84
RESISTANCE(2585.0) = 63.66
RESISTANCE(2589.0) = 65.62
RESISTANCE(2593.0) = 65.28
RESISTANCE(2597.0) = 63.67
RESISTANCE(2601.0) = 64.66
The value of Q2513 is 0.99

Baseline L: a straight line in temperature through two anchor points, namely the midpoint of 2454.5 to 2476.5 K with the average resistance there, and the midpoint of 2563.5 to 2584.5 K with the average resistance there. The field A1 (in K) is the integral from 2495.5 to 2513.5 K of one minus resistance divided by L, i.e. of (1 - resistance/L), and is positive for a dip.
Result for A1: 3.4 K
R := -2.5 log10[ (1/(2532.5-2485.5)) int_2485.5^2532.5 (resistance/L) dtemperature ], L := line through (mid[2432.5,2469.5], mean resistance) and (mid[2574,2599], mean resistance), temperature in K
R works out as 0.234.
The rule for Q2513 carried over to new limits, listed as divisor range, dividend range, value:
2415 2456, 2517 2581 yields 0.93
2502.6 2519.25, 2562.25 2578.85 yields 1.44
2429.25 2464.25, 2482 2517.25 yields 0.87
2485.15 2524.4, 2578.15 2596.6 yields 1.24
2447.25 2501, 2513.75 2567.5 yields 0.88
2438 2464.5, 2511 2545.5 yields 0.78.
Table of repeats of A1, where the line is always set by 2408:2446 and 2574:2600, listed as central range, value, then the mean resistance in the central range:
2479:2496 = 0.18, 63.4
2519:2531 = 3.58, 45.2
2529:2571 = 1.91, 61.7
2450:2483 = -0.22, 64.3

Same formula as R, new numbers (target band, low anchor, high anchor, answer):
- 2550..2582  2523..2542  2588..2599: -0.09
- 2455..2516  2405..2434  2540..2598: 0.07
